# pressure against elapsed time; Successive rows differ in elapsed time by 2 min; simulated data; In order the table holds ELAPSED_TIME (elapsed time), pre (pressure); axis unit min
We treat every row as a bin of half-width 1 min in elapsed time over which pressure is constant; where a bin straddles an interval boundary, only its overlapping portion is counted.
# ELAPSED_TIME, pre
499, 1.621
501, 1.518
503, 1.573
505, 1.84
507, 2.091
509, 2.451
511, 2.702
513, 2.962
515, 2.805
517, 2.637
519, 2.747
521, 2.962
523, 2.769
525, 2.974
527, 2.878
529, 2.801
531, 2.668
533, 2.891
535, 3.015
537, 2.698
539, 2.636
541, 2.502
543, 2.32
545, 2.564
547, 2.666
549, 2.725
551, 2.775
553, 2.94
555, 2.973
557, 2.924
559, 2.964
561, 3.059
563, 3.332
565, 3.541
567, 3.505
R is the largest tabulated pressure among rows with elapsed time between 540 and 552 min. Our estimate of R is 2.775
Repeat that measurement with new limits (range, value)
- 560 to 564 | 3.332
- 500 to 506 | 1.84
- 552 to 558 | 2.973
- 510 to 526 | 2.974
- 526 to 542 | 3.015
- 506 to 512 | 2.702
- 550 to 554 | 2.94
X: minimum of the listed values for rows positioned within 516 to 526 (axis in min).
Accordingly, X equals 2.637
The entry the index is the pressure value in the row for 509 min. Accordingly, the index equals 2.451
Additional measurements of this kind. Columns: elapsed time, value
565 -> 3.541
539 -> 2.636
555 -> 2.973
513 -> 2.962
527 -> 2.878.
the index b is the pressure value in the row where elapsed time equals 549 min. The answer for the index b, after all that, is 2.725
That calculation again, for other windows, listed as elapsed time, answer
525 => 2.974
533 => 2.891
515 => 2.805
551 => 2.775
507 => 2.091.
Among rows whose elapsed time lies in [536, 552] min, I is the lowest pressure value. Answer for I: 2.32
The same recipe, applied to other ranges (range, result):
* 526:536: 2.668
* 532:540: 2.636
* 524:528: 2.878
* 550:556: 2.775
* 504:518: 1.84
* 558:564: 2.964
